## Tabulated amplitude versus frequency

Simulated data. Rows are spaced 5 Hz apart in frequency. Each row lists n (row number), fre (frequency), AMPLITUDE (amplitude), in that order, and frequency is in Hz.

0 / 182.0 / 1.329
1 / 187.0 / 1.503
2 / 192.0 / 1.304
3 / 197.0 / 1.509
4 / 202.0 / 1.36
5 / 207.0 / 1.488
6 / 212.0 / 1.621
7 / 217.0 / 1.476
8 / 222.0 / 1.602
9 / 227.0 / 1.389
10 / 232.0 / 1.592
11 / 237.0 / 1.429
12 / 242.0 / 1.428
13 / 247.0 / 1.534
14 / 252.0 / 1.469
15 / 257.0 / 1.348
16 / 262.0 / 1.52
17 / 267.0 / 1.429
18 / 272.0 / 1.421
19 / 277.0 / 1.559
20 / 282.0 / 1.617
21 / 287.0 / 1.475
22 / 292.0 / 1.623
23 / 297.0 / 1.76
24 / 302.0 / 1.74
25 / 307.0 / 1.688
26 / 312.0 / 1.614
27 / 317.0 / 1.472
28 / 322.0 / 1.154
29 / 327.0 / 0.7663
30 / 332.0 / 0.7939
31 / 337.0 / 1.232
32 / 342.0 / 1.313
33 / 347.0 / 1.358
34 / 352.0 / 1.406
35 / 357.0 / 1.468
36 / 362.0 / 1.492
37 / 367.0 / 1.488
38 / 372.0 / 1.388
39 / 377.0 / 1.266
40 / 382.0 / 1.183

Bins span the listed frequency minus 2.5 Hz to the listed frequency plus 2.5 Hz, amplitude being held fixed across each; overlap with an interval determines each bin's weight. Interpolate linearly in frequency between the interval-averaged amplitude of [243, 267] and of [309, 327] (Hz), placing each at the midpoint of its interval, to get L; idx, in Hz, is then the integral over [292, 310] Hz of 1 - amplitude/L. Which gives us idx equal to -4.5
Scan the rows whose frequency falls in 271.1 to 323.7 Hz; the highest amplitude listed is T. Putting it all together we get 1.76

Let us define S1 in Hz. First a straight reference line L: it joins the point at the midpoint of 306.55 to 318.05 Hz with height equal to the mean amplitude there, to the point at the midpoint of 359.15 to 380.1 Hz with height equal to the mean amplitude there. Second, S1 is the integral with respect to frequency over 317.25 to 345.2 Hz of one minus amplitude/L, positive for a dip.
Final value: 7.9 Hz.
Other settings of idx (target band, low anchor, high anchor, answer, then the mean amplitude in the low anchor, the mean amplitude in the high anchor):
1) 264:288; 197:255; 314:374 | -1.8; 1.49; 1.28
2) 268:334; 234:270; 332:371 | -1.6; 1.45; 1.36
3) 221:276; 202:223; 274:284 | 3.0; 1.52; 1.58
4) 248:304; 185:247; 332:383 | -4.9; 1.48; 1.34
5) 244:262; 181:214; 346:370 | -0.2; 1.45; 1.45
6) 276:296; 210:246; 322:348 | -4.8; 1.5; 1.08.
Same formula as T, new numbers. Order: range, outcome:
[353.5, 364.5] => 1.492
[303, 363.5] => 1.688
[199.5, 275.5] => 1.621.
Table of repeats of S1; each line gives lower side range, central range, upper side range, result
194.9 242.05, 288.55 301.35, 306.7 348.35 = -3.6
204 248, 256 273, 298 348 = -0.1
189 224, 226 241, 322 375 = -0.4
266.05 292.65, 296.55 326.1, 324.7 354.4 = -4.2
